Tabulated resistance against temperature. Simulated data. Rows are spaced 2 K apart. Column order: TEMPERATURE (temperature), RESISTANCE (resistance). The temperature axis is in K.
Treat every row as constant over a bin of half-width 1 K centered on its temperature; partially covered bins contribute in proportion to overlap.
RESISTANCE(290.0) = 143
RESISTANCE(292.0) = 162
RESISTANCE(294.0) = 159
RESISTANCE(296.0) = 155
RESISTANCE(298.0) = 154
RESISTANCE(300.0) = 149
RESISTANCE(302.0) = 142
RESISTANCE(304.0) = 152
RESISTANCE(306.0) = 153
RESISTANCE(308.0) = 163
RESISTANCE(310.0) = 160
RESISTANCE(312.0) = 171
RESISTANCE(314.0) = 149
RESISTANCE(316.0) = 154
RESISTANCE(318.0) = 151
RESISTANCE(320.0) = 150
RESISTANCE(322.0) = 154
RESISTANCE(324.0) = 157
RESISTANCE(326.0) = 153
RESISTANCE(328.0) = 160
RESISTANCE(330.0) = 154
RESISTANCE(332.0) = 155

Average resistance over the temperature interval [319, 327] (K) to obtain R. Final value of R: 154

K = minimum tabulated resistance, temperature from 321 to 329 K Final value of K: 153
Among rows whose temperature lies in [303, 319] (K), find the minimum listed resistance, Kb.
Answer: 149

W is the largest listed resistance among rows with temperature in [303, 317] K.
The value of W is 171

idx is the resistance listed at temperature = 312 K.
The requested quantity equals 171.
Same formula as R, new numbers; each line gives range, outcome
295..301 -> 153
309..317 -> 158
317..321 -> 150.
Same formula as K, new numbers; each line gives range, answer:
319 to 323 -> 150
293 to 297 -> 155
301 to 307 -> 142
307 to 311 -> 160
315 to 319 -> 151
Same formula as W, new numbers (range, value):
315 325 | 157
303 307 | 153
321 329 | 160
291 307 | 162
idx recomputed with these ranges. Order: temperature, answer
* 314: 149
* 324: 157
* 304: 152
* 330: 154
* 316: 154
